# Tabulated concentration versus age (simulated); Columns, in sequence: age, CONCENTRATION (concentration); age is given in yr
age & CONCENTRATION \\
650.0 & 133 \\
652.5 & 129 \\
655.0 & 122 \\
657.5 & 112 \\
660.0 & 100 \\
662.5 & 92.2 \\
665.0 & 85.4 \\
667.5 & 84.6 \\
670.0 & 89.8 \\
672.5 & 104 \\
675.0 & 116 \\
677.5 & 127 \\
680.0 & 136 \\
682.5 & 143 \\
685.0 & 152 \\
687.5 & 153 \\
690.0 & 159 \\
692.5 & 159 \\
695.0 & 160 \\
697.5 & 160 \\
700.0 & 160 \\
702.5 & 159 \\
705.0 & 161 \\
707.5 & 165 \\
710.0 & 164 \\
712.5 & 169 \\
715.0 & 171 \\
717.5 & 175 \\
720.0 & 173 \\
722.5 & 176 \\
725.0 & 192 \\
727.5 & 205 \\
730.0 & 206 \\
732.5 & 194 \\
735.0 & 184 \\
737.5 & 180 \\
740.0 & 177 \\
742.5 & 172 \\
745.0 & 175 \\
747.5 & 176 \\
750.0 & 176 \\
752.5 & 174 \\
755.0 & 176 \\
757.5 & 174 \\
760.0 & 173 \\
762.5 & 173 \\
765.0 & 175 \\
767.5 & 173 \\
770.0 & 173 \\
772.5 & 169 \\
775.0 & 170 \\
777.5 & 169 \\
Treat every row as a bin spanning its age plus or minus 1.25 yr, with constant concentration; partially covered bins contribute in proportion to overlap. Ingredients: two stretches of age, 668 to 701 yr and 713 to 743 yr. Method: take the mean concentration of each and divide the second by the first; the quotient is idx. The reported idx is 1.3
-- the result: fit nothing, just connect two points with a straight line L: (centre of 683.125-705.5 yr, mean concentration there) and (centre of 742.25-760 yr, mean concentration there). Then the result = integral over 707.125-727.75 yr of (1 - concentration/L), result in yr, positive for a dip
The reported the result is -1.4 yr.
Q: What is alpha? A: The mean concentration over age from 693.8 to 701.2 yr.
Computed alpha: 160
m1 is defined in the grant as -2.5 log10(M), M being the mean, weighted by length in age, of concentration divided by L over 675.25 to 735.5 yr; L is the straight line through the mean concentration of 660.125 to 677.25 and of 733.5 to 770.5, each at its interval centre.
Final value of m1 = -0.25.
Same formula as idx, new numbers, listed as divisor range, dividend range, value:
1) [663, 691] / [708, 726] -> 1.43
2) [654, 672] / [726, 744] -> 1.92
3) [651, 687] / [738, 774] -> 1.52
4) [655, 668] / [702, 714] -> 1.67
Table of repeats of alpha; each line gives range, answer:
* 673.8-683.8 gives 131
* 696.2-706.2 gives 160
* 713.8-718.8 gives 173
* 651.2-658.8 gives 121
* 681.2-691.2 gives 152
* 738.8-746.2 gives 175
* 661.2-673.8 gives 91.3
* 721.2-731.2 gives 195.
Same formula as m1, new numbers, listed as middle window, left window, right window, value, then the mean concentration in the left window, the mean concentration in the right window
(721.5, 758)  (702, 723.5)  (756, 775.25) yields -0.07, 168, 173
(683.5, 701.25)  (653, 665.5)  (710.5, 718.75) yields -0.09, 105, 171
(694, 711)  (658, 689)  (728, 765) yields -0.15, 116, 180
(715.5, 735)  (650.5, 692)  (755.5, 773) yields -0.24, 120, 173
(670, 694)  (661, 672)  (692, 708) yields -0.12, 89.4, 160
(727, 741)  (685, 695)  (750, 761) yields -0.13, 157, 174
